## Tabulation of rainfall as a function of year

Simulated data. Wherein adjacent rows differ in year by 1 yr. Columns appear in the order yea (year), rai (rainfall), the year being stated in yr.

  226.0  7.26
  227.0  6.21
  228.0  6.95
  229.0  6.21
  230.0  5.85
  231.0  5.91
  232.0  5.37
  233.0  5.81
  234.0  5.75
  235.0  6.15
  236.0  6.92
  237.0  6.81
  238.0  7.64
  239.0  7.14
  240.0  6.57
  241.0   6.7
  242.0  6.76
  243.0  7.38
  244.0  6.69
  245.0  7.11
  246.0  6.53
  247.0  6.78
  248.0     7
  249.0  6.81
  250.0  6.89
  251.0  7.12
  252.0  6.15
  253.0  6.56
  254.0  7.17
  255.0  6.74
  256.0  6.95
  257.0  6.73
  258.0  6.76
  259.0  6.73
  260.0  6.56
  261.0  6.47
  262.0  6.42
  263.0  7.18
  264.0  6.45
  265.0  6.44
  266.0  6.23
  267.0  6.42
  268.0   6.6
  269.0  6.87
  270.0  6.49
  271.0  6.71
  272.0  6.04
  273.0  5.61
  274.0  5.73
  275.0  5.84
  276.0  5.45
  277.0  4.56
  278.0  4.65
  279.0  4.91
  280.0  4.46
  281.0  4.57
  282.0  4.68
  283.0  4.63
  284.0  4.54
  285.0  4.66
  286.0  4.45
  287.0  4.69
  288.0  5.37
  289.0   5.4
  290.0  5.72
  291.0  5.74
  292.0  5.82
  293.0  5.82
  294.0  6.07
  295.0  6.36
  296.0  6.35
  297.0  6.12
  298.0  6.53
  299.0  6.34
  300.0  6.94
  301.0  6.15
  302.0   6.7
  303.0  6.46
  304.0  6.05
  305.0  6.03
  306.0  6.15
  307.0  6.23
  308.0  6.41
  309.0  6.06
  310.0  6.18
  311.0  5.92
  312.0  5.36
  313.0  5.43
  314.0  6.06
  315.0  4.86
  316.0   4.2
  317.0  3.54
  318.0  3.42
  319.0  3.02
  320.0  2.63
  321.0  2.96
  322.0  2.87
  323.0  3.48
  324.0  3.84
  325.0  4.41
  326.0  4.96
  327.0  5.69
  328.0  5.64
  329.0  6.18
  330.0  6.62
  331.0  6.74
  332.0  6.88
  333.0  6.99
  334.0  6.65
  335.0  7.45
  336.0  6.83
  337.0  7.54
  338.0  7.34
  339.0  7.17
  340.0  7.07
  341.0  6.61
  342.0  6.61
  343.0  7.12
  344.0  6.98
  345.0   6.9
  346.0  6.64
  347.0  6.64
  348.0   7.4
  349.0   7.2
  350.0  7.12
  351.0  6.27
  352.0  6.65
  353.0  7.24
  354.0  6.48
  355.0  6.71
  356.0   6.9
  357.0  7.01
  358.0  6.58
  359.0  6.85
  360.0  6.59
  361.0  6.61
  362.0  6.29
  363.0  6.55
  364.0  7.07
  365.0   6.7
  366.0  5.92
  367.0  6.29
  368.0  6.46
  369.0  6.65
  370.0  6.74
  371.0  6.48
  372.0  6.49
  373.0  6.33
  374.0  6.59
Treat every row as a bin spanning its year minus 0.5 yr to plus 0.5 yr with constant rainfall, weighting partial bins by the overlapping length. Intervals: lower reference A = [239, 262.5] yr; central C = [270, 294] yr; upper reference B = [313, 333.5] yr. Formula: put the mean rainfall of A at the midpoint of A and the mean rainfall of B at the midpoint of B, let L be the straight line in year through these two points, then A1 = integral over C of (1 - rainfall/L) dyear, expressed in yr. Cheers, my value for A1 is 2.60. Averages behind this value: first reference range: 6.77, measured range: 5.26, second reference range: 4.77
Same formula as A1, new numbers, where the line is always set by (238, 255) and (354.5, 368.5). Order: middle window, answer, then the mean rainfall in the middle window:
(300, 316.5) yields 1.97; 5.92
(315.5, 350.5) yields 4.49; 5.81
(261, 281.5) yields 2.74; 5.9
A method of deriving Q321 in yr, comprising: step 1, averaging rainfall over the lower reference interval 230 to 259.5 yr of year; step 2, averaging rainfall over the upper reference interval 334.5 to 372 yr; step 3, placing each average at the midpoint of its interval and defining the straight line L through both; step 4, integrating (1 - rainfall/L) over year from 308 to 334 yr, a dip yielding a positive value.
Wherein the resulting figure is 6.7 yr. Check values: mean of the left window 6.66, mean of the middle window 5.02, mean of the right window 6.8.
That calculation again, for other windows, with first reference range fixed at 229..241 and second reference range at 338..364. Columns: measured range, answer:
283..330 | 9.45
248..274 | -0.52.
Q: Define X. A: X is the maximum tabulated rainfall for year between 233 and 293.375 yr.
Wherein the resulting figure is 7.64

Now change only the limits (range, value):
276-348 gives 7.54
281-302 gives 6.94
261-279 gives 7.18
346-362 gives 7.4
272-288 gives 6.04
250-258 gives 7.17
